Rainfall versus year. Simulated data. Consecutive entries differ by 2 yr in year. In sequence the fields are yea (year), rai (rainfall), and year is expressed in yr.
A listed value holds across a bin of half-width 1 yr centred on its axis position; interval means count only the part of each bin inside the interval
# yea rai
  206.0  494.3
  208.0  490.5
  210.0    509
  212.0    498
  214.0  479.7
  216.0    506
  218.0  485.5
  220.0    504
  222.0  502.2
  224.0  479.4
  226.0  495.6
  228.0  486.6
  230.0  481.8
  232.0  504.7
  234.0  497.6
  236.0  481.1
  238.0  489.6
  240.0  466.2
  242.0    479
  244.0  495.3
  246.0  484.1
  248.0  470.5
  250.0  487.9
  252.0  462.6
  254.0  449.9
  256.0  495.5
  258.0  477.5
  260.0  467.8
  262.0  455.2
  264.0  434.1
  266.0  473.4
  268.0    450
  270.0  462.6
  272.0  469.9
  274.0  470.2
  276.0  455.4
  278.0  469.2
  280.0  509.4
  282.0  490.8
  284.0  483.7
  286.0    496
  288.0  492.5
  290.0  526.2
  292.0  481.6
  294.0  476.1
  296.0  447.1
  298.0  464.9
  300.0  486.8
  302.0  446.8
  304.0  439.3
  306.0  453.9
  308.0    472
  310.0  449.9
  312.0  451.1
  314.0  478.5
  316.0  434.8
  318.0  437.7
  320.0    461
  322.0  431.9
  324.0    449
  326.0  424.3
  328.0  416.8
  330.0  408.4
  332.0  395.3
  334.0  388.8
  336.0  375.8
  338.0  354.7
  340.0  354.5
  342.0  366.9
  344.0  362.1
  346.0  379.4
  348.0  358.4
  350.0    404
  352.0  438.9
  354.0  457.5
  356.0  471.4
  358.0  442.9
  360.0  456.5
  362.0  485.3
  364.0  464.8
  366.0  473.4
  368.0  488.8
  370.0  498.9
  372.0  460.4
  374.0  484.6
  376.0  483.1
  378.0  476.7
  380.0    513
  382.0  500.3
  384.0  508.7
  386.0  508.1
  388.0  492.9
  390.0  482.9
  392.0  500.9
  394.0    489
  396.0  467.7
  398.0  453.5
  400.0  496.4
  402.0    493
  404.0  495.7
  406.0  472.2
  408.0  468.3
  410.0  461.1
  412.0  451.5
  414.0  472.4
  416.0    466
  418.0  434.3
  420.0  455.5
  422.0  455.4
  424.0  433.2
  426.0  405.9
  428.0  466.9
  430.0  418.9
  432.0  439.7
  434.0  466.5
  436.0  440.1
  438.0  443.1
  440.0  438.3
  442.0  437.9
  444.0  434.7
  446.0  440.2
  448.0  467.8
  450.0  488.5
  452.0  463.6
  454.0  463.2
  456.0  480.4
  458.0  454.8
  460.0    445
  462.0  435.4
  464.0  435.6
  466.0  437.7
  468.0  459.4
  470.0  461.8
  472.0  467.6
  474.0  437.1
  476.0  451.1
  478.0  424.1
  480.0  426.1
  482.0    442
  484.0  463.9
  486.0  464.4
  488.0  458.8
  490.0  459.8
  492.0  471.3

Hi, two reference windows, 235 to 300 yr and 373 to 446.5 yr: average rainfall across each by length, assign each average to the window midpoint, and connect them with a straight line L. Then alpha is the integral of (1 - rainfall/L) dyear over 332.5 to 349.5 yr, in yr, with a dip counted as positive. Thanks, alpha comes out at 3.7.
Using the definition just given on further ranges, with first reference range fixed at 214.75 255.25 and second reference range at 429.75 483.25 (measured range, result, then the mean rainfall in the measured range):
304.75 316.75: 0.41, 457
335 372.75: 3.22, 426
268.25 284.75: 0.12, 475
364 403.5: -2.30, 488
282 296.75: -0.33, 487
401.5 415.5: -0.49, 472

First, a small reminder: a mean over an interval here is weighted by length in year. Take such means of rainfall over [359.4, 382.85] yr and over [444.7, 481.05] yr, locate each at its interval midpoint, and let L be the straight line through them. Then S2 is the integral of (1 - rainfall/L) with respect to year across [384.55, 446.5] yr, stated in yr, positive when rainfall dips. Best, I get 0.9 yr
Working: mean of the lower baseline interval 482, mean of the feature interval 461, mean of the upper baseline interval 452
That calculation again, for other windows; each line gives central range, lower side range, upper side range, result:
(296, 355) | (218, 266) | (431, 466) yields 5.79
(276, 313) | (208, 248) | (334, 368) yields -1.90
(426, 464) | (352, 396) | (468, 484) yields 0.60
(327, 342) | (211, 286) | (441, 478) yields 2.72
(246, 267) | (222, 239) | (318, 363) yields 0.18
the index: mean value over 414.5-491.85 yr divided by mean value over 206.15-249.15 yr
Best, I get 0.92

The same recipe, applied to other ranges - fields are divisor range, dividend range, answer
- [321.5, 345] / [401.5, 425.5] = 1.17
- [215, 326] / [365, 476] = 0.98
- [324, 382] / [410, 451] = 1.03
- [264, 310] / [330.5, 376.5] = 0.90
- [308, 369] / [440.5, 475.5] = 1.06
